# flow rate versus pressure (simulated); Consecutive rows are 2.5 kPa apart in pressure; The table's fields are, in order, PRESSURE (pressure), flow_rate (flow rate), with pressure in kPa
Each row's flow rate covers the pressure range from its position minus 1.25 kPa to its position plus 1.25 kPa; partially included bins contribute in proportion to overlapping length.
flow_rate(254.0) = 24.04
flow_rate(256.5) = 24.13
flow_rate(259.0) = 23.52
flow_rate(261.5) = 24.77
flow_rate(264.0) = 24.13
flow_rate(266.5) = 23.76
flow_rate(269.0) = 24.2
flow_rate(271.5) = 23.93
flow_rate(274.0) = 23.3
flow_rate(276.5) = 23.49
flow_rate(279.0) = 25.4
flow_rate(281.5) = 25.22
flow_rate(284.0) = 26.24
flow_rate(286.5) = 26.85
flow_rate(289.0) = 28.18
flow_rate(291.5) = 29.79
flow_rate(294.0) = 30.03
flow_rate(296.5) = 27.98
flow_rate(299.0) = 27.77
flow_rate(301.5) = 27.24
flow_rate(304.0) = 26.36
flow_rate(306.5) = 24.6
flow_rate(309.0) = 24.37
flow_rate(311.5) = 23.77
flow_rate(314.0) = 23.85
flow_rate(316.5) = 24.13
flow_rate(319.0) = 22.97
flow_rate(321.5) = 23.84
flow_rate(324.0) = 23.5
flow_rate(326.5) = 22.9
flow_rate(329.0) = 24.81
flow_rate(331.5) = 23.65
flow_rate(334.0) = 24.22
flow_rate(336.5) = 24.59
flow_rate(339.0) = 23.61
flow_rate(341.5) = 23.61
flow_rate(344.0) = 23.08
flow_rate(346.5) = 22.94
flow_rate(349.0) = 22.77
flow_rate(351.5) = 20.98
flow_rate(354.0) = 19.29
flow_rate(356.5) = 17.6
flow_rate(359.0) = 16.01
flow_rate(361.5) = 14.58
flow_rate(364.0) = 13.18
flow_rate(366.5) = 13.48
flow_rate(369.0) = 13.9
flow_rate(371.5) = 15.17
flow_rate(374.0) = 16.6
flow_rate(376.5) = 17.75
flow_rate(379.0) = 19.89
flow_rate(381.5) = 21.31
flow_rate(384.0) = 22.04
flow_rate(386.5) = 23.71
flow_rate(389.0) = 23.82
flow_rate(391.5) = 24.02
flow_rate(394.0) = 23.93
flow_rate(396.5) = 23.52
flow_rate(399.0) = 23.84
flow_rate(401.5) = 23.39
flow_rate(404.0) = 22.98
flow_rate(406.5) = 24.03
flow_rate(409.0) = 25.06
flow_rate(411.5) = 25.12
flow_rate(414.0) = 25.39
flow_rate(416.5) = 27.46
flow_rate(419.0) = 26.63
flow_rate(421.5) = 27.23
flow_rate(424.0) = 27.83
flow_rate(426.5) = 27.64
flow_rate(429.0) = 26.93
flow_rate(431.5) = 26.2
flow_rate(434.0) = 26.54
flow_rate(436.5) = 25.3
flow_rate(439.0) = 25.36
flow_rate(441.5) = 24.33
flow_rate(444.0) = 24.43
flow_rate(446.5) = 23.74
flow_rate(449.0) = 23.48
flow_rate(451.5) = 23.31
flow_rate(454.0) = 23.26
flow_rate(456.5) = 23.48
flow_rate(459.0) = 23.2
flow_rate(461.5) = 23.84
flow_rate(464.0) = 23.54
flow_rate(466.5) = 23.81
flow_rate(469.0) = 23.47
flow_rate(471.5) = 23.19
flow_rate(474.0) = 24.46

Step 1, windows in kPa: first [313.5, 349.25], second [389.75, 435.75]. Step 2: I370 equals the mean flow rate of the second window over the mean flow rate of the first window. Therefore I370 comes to 1.07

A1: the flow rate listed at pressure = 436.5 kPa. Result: 25.3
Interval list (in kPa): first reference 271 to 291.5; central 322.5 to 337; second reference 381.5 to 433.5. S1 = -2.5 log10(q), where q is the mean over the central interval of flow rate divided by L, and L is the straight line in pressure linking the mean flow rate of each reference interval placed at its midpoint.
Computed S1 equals 0.07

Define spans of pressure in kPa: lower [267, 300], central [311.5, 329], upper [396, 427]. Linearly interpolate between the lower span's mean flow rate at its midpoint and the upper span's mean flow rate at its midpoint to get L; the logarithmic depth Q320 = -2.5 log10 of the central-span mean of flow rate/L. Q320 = 0.10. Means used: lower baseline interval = 26.3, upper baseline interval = 25.4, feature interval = 23.6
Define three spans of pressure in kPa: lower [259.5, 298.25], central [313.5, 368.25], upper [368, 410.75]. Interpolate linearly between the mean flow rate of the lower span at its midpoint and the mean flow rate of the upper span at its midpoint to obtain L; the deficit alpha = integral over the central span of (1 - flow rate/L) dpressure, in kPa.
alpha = 5.2 kPa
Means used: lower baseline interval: 25.8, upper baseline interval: 21.6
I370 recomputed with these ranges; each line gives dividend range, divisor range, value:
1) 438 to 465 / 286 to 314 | 0.89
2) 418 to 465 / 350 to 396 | 1.33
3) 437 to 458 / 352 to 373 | 1.53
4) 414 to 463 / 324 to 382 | 1.27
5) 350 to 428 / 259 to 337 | 0.86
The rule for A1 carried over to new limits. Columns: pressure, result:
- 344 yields 23.08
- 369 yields 13.9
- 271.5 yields 23.93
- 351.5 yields 20.98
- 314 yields 23.85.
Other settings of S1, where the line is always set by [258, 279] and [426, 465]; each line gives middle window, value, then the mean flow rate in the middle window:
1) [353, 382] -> 0.43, 16.4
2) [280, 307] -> -0.14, 27.4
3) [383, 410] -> 0.03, 23.7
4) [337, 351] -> 0.05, 23.2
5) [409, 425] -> -0.08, 26.5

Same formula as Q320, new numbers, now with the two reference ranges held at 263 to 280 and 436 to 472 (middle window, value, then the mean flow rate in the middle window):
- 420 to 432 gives -0.14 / 27.2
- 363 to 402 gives 0.20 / 19.9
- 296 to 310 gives -0.10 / 26.3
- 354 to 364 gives 0.43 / 16.1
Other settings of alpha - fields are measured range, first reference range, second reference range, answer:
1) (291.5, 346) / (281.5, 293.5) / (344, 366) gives -3.6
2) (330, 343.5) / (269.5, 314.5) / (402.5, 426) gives 1.1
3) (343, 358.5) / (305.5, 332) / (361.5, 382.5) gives -1.2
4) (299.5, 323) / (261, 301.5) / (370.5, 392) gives -0.3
